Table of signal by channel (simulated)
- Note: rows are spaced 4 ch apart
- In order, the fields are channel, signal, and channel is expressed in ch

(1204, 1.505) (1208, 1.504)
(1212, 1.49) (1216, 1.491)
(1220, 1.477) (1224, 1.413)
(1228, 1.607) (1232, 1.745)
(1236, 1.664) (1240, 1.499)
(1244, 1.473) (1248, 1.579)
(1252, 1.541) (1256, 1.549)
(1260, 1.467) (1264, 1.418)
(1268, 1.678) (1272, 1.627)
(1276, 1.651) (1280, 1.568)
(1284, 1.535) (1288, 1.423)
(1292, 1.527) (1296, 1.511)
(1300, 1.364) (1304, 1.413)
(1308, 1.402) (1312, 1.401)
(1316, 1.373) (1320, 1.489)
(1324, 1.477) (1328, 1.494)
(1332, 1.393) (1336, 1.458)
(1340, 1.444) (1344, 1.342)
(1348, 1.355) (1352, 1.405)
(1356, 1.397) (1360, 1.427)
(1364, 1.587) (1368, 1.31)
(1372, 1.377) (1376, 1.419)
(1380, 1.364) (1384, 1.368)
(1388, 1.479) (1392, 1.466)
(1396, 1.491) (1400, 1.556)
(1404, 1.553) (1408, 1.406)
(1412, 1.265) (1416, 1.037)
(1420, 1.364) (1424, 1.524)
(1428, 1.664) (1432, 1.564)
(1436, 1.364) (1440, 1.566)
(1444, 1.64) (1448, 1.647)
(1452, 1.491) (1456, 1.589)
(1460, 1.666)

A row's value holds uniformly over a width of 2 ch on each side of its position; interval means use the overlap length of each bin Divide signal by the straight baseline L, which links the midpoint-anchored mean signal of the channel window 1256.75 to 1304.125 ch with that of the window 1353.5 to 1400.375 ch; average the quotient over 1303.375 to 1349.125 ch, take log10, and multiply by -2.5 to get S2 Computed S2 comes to 0.04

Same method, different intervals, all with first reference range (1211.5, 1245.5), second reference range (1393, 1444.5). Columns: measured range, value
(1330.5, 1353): 0.07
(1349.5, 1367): 0.03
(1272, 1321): 0.03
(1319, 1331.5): 0.02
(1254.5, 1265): 0.03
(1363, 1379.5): 0.05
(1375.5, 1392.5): 0.04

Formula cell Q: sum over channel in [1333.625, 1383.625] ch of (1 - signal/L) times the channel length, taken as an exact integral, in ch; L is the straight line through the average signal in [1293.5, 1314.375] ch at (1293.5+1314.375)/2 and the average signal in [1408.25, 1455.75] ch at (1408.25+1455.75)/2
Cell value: 1.2 ch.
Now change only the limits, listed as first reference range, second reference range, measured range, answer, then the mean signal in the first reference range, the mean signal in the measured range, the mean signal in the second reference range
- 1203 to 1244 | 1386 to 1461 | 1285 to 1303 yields 0.7 ch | 1.54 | 1.46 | 1.49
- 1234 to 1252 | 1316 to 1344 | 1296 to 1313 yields 0.8 ch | 1.55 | 1.41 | 1.44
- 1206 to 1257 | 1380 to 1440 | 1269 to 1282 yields -0.9 ch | 1.54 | 1.62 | 1.44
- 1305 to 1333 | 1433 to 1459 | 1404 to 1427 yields 2.6 ch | 1.43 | 1.35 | 1.55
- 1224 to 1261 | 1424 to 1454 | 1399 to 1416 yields 1.9 ch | 1.56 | 1.39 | 1.56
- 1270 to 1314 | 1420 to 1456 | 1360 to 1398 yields 2.4 ch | 1.49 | 1.43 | 1.55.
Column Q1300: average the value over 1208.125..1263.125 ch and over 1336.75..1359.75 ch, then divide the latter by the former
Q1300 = 0.9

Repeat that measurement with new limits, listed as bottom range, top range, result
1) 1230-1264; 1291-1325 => 0.92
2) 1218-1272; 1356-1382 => 0.91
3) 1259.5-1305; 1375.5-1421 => 0.92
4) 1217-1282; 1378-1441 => 0.92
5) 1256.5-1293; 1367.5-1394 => 0.91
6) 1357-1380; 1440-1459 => 1.12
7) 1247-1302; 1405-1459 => 0.96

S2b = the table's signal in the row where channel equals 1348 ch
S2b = 1.355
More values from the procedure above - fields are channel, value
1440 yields 1.566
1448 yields 1.647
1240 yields 1.499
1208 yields 1.504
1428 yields 1.664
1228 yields 1.607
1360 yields 1.427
